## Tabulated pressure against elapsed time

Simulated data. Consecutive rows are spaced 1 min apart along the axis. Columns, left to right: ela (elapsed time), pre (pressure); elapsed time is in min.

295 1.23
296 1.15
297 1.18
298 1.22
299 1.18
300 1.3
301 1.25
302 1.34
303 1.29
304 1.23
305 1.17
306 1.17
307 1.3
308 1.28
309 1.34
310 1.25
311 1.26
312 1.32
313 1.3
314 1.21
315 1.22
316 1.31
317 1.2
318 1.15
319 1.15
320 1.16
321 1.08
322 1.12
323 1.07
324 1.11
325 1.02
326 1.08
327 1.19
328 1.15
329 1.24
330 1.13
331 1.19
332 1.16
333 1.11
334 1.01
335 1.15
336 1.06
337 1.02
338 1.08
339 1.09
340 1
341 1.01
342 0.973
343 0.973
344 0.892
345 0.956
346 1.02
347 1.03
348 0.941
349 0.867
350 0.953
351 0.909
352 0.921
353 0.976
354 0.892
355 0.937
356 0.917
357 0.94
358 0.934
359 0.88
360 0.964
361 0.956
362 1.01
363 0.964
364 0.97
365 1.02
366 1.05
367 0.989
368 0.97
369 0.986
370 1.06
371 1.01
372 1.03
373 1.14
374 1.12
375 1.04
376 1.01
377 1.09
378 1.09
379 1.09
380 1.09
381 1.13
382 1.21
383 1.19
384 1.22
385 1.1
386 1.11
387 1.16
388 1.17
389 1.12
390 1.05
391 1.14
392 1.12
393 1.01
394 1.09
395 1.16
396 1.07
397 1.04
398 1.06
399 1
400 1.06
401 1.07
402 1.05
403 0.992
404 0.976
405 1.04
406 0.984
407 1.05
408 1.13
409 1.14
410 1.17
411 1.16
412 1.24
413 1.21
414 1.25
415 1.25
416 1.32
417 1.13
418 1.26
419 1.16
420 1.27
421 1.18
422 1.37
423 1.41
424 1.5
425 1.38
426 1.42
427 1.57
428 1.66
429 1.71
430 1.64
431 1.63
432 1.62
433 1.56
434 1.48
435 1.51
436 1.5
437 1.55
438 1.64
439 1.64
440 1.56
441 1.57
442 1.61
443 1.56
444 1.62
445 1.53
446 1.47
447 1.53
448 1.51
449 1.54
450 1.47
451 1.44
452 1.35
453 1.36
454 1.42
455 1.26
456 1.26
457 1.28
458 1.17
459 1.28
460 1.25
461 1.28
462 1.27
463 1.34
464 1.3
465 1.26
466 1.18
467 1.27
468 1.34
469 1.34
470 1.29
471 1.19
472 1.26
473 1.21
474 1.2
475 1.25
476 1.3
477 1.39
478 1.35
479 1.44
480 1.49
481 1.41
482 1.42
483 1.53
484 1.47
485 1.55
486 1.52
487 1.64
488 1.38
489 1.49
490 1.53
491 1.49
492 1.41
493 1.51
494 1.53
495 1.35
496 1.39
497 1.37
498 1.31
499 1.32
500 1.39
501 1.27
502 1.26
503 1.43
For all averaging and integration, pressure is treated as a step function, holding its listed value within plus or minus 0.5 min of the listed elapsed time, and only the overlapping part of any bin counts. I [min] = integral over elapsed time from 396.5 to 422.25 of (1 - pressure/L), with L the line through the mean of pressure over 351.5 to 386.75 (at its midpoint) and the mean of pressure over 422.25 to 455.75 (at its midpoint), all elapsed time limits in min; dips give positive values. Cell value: 3.5 min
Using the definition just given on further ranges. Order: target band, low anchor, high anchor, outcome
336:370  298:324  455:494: 7.7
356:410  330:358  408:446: 6.4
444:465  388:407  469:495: -1.2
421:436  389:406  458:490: -4.4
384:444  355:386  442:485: -4.3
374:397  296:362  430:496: 2.4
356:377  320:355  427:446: 3.5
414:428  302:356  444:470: -0.5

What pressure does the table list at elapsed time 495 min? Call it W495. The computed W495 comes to 1.35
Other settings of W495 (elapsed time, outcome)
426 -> 1.42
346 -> 1.02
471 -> 1.19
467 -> 1.27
